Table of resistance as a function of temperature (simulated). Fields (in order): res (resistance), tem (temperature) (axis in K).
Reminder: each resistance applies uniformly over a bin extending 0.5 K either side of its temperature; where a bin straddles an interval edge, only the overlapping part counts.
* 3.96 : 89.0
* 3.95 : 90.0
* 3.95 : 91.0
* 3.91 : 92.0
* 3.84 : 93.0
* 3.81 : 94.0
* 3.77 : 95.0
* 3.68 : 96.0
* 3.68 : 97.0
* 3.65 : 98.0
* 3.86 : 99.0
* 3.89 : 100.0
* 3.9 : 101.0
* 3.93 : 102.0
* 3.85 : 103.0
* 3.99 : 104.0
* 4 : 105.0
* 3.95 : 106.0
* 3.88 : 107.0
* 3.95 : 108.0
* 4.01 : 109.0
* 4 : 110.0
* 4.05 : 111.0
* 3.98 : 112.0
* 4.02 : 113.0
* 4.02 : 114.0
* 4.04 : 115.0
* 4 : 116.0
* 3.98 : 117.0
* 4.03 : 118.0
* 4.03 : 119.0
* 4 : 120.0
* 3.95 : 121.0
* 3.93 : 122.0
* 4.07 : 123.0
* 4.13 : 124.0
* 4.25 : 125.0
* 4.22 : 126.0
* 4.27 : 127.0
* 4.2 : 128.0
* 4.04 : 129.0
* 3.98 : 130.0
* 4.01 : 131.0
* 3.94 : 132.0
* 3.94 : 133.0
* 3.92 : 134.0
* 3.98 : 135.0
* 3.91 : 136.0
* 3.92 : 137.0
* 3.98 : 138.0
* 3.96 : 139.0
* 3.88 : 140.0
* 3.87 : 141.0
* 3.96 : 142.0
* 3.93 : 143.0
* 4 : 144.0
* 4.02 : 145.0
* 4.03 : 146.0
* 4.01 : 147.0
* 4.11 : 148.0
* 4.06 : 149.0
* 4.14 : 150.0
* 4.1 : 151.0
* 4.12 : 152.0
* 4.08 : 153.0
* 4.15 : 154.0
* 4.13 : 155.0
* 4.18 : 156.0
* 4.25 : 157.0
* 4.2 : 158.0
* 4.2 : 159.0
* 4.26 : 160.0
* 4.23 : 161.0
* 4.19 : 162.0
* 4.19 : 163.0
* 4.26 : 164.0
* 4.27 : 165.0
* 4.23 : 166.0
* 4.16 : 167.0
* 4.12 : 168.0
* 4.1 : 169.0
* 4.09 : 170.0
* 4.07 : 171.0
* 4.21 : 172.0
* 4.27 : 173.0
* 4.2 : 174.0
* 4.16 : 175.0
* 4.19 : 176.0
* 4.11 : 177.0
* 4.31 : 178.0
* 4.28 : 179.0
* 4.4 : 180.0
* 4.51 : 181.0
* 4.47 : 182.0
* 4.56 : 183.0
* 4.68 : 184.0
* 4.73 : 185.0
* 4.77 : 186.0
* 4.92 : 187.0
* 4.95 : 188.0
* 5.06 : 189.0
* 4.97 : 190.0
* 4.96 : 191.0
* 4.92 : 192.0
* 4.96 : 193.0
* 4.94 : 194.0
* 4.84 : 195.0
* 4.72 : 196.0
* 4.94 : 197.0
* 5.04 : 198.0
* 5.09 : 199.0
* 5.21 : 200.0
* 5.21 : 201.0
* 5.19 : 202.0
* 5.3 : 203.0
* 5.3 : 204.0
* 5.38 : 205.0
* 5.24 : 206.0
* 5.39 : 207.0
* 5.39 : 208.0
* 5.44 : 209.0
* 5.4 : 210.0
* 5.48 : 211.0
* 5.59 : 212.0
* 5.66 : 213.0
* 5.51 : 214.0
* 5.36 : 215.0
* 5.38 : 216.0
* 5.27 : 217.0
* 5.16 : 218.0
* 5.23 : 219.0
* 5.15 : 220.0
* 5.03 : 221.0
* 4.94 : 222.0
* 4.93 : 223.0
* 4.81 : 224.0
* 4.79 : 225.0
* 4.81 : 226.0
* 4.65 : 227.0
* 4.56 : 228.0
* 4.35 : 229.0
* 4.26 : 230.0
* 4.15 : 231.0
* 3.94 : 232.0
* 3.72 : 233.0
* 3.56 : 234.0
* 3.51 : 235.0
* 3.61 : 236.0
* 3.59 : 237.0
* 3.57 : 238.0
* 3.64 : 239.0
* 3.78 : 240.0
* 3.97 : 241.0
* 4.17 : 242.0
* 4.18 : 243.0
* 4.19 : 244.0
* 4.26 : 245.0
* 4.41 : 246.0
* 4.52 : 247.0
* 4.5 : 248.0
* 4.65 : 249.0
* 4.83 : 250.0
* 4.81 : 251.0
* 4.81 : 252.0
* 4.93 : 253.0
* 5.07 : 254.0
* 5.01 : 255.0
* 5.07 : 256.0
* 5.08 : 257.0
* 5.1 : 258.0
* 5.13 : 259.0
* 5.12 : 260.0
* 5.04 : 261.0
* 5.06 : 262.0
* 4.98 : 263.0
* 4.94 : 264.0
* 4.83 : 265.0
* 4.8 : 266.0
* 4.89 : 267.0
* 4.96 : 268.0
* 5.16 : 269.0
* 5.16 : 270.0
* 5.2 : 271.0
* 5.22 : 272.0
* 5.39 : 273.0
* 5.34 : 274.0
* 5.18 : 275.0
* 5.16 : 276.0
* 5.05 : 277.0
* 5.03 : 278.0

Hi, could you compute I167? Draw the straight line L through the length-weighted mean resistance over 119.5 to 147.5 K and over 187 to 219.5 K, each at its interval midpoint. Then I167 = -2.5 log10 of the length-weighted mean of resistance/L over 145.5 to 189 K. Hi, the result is 0.07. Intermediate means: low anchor 4.01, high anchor 5.2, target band 4.28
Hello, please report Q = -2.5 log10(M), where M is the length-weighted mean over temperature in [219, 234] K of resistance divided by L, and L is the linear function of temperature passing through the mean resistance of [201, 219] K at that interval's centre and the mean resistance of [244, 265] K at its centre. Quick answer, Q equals 0.14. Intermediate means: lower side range 5.37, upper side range 4.85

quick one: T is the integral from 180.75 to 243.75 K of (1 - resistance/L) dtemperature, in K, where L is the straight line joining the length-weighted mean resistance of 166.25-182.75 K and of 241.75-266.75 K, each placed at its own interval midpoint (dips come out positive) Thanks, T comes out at -4.1 K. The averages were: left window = 4.23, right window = 4.79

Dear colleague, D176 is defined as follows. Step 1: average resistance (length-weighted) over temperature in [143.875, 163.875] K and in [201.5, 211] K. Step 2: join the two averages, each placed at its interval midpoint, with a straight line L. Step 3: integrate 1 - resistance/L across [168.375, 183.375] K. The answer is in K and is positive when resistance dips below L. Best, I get 1.2 K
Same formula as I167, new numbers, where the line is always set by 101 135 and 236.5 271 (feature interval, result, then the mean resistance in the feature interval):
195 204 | -0.16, 5.09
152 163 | 0.00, 4.18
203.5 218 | -0.21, 5.4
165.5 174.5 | 0.03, 4.16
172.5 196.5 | -0.07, 4.62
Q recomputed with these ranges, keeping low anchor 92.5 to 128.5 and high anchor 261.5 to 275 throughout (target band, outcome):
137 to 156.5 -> 0.05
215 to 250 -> 0.10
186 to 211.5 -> -0.12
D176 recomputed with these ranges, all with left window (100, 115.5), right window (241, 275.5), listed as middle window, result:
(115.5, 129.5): -0.1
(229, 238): 1.7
